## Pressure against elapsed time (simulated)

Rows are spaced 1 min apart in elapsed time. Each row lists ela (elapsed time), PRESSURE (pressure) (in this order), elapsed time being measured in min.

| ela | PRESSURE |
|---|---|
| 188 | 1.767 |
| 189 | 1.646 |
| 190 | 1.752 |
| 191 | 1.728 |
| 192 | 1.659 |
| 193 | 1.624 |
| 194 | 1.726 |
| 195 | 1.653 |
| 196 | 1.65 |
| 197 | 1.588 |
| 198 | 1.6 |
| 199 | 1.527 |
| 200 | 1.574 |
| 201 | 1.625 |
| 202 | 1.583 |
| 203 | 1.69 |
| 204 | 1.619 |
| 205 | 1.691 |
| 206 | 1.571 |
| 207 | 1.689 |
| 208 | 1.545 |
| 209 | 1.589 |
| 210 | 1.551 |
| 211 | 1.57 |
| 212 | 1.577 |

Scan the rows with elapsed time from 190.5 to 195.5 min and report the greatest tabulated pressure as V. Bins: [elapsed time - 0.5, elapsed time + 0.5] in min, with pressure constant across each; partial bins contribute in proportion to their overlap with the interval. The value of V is 1.728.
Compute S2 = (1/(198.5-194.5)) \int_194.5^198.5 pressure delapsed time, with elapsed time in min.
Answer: 1.62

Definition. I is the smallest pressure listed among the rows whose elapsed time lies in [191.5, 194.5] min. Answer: 1.624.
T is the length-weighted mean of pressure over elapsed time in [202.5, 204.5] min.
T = 1.65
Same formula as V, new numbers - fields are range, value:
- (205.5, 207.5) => 1.689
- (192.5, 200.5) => 1.726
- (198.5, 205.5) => 1.691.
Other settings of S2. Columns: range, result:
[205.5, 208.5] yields 1.6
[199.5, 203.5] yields 1.62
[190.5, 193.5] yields 1.67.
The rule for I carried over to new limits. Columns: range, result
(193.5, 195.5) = 1.653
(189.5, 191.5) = 1.728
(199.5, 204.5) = 1.574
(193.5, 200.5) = 1.527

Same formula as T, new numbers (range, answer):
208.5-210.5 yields 1.57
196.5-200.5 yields 1.57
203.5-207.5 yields 1.64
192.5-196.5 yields 1.66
